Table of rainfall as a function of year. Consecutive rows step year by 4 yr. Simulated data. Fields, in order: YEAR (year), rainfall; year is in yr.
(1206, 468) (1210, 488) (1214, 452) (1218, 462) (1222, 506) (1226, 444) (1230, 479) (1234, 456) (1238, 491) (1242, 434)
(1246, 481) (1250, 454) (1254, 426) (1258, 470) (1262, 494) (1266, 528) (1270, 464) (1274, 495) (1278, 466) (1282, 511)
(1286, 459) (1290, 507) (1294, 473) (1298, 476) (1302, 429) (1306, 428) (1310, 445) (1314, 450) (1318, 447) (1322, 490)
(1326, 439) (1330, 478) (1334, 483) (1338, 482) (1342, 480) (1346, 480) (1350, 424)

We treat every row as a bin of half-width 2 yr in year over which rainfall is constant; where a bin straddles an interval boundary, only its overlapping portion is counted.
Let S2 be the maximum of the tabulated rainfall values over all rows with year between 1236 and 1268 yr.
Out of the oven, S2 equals 528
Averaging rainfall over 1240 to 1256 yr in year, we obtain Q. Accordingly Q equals 449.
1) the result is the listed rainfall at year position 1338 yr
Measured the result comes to 482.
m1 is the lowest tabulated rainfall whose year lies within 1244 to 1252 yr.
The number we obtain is 454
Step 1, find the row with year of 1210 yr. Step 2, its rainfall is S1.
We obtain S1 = 488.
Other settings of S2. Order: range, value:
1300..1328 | 490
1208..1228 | 506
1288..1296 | 507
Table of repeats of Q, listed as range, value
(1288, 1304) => 471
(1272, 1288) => 483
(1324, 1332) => 458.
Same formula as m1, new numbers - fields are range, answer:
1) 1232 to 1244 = 434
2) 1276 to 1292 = 459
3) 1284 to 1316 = 428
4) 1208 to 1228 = 444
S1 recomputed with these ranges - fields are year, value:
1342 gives 480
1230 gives 479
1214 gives 452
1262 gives 494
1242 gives 434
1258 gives 470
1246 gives 481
